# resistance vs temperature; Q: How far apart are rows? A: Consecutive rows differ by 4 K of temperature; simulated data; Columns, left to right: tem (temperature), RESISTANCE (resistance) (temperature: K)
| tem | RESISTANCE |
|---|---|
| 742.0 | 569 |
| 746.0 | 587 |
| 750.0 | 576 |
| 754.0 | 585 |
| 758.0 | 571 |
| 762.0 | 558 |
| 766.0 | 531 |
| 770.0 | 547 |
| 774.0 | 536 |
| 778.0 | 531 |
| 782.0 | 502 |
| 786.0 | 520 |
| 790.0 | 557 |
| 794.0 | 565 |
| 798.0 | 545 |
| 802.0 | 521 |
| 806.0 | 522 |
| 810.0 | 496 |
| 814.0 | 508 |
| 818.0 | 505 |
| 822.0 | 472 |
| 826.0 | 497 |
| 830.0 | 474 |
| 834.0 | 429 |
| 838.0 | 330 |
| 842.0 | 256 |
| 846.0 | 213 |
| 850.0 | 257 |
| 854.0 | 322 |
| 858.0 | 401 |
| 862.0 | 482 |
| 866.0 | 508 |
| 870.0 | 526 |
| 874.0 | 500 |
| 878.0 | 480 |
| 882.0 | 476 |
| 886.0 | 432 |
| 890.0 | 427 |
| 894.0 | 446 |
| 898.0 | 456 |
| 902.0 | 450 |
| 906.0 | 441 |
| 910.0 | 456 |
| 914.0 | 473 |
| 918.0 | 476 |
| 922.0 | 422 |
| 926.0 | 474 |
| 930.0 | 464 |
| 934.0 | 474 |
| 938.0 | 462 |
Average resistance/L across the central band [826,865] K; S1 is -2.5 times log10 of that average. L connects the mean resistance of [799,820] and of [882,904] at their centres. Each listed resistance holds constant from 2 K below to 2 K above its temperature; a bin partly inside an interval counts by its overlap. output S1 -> 0.31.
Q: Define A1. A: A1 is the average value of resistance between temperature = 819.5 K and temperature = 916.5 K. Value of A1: 426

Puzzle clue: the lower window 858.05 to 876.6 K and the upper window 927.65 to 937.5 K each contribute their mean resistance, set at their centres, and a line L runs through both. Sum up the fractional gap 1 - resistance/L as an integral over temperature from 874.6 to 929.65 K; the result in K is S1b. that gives 2.7 K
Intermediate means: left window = 492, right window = 468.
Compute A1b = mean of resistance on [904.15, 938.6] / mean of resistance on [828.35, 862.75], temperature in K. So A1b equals 1.33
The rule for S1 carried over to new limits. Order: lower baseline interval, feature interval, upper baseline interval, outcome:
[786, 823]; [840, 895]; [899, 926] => 0.18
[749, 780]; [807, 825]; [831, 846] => -0.24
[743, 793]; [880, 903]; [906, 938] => 0.07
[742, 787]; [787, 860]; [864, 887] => 0.19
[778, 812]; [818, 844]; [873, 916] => 0.21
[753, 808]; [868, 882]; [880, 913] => -0.07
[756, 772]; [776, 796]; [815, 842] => -0.05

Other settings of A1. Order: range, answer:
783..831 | 516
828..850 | 333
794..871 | 437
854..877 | 469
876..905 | 452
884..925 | 449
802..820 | 509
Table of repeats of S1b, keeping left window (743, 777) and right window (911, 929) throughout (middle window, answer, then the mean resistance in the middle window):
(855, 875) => 0.83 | 474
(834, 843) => 3.25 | 327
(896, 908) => 0.59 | 449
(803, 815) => 0.46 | 510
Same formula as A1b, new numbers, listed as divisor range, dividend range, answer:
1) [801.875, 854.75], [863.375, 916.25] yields 1.13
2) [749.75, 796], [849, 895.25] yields 0.81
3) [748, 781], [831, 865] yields 0.62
